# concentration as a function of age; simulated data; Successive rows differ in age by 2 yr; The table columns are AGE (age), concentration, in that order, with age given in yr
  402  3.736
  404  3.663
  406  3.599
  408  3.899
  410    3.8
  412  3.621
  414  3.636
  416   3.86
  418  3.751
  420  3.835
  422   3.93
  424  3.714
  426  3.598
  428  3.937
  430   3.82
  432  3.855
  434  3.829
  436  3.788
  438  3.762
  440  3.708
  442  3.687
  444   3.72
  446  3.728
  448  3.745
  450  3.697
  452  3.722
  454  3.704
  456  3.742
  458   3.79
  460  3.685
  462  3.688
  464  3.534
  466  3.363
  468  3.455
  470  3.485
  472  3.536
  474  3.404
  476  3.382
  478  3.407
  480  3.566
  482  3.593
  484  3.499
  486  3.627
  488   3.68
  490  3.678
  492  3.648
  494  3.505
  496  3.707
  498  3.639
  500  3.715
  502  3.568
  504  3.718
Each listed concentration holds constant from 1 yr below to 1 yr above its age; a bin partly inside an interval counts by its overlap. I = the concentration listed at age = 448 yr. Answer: 3.745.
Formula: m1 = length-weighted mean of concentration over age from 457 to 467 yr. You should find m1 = 3.61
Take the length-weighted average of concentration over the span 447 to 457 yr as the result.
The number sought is 3.72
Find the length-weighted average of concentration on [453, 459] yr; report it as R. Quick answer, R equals 3.75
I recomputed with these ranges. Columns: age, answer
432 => 3.855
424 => 3.714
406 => 3.599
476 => 3.382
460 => 3.685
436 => 3.788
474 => 3.404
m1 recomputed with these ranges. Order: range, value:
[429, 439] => 3.81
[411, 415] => 3.63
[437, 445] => 3.72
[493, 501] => 3.64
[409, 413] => 3.71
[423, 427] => 3.66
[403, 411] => 3.74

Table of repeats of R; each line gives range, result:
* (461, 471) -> 3.5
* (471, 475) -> 3.47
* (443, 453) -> 3.72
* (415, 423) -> 3.84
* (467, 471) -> 3.47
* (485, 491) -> 3.66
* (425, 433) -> 3.8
